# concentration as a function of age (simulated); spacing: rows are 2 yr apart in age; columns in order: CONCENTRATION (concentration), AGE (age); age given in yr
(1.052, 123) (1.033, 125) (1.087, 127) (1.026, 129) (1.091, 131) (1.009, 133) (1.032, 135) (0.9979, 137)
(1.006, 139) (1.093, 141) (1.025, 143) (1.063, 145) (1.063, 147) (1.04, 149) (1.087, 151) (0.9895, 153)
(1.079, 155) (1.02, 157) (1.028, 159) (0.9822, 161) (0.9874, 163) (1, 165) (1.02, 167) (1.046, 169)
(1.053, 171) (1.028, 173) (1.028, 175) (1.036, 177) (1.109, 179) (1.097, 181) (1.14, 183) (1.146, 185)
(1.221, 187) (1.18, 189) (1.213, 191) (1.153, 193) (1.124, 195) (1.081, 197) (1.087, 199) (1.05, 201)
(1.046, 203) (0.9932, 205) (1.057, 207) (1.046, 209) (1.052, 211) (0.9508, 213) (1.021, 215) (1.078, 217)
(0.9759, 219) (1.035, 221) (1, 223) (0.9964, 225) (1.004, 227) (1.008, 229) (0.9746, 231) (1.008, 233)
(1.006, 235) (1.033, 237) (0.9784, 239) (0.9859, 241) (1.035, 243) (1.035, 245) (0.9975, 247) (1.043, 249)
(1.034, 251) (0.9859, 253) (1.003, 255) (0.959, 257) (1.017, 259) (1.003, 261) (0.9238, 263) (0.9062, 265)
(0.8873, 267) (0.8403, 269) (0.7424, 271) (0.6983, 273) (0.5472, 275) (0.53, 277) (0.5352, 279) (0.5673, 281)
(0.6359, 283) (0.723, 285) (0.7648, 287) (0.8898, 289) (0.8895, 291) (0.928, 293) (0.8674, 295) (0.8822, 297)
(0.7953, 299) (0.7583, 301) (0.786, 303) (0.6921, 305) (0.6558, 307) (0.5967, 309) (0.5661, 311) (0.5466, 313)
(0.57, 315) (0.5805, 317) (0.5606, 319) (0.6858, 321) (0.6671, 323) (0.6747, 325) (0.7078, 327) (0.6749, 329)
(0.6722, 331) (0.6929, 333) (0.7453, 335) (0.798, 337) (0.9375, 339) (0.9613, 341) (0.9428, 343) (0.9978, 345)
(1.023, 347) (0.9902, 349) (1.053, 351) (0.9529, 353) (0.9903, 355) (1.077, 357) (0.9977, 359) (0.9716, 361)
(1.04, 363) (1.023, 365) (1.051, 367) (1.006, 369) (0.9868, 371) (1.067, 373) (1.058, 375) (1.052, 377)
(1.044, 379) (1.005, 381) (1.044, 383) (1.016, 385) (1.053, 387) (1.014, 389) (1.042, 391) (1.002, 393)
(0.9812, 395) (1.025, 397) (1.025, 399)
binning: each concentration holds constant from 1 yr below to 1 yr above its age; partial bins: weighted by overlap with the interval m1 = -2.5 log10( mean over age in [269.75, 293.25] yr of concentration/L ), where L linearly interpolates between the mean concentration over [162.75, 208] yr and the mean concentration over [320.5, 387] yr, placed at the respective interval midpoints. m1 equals 0.39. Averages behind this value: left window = 1.08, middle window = 0.699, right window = 0.931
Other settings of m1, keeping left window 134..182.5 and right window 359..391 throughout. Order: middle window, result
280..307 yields 0.31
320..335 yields 0.44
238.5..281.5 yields 0.18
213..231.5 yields 0.03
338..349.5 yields 0.06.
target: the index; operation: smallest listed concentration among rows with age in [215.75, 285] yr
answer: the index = 0.53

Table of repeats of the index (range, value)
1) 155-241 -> 0.9508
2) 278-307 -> 0.5352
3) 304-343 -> 0.5466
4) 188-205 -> 0.9932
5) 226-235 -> 0.9746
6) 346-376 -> 0.9529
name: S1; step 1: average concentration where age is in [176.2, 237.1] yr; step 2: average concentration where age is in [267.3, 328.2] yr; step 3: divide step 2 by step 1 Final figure 0.66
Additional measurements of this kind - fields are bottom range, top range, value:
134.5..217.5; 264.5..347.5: 0.70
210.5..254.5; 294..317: 0.69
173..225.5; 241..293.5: 0.79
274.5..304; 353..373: 1.37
